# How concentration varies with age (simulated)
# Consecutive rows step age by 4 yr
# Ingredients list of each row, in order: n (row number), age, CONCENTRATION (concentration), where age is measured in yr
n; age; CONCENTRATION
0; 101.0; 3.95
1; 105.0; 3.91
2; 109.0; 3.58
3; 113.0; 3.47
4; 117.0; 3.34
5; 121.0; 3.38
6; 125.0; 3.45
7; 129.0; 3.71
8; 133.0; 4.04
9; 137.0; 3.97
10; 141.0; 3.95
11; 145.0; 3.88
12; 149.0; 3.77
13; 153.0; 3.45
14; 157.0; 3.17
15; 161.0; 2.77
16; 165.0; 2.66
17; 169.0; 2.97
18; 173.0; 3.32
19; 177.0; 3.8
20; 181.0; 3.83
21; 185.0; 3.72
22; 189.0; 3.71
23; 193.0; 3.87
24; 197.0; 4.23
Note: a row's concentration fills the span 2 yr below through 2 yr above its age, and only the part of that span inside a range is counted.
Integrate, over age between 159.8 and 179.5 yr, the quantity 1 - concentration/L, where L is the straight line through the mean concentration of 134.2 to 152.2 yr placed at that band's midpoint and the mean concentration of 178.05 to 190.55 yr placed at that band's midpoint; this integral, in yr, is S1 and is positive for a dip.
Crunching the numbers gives 3.4 yr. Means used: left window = 3.87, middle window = 3.14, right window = 3.76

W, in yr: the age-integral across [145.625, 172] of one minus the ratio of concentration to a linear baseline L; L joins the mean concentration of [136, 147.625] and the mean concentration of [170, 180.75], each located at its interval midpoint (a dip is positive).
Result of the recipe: 4.0 yr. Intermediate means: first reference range 3.92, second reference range 3.55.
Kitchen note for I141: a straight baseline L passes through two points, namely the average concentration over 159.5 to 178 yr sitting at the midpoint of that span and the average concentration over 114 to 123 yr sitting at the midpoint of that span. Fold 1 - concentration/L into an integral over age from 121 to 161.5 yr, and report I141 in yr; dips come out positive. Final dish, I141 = -5.0 yr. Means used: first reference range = 3.37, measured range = 3.64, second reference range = 3.08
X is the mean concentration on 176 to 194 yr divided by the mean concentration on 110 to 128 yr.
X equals 1.10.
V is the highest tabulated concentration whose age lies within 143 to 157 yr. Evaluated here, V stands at 3.88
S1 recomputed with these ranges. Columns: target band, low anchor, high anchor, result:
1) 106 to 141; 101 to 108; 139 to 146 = 2.27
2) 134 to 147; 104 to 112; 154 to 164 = -2.80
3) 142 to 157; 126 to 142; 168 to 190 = 0.54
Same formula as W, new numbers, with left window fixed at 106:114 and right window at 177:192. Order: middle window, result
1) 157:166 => 2.2 yr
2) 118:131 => 0.4 yr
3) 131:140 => -0.9 yr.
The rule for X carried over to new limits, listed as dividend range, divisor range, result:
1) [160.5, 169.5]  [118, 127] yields 0.82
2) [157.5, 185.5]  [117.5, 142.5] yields 0.88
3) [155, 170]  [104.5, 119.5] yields 0.82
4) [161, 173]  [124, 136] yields 0.77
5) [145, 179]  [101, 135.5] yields 0.90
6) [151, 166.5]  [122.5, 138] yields 0.80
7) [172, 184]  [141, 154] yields 0.98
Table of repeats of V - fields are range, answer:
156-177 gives 3.8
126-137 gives 4.04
